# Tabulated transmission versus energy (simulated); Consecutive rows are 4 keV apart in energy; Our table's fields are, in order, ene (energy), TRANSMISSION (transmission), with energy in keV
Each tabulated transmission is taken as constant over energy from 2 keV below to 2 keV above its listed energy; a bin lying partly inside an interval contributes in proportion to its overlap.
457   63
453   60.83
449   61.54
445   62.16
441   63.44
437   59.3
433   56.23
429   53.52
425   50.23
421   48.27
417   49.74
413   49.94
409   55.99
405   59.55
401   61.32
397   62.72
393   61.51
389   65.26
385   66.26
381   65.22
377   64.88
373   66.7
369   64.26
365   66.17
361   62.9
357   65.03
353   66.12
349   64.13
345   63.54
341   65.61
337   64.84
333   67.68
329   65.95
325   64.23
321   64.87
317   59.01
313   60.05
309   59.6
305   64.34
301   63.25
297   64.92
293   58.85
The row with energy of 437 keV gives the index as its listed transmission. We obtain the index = 59.3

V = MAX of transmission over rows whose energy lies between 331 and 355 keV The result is 67.68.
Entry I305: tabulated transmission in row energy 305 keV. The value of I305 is 64.34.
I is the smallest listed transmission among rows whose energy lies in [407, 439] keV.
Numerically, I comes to 48.27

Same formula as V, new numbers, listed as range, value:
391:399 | 62.72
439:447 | 63.44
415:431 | 53.52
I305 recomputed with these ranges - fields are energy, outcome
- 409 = 55.99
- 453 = 60.83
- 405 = 59.55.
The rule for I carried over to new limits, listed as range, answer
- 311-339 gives 59.01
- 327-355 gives 63.54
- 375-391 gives 64.88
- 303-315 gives 59.6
